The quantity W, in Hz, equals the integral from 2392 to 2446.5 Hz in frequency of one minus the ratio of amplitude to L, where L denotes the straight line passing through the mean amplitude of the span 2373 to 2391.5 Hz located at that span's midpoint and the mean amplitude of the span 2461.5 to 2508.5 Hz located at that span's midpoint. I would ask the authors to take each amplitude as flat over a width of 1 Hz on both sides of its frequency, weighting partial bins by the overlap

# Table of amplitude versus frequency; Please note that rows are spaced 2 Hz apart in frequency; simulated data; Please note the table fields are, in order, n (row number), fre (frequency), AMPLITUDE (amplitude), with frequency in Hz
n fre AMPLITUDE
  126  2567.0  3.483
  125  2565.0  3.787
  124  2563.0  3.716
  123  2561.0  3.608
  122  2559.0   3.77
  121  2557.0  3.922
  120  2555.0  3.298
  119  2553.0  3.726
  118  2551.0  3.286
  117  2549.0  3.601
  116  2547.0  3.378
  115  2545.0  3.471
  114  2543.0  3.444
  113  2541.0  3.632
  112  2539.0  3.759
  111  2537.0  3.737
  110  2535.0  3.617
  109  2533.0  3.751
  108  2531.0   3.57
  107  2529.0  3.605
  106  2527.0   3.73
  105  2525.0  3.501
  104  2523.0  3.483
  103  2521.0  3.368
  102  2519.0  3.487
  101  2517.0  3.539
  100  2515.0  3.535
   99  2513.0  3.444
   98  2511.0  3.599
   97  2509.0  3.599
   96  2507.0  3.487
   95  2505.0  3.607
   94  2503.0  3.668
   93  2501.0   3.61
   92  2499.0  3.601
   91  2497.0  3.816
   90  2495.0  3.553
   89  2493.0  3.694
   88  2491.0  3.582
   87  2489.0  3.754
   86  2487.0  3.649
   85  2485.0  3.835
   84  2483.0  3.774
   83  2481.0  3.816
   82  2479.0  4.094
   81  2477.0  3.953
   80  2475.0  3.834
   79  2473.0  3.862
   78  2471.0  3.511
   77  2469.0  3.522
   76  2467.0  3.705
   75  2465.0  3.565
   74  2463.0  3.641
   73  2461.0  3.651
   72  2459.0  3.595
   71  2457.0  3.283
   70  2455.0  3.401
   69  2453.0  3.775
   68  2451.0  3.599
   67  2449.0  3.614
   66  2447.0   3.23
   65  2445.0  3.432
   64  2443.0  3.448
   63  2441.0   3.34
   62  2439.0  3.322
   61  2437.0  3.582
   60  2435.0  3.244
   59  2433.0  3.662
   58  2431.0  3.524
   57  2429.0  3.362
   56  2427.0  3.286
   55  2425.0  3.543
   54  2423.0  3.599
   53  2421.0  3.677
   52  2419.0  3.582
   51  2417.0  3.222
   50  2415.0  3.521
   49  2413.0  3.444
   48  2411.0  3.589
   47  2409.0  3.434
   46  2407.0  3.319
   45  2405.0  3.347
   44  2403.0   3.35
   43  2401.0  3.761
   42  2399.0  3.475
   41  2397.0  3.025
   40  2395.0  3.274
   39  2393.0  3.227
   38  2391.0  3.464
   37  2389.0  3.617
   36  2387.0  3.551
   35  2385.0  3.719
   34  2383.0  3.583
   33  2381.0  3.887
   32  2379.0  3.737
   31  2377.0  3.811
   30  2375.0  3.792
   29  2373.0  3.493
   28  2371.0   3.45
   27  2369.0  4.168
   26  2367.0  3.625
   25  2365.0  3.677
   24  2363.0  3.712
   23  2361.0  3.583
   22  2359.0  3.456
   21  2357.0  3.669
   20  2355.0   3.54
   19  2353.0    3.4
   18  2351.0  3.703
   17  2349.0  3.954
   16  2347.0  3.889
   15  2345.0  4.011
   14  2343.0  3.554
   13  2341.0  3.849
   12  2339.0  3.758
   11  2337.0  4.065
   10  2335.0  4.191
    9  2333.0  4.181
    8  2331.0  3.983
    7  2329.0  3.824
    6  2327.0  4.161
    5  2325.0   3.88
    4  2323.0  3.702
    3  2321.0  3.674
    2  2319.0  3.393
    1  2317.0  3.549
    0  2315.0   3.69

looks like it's 3.8 Hz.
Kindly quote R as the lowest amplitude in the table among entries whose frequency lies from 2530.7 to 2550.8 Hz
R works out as 3.378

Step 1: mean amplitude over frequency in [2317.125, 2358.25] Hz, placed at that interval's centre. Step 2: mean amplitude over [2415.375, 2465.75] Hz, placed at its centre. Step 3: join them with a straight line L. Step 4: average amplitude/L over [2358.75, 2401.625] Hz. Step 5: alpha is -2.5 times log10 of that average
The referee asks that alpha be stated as 0.02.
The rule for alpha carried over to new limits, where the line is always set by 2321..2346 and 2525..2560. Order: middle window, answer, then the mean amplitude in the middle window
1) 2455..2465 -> 0.06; 3.53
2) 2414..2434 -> 0.08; 3.5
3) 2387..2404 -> 0.13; 3.41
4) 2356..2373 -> 0.06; 3.66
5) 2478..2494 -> -0.03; 3.77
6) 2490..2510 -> 0.01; 3.62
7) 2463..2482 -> -0.01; 3.76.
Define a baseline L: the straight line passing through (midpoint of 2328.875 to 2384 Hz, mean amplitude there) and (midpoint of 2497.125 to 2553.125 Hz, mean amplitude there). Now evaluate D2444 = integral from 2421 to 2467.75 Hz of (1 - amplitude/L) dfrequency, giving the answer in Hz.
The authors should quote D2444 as 2.1 Hz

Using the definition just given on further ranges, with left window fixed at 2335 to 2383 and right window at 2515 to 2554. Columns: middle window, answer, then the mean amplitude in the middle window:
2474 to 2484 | -0.77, 3.89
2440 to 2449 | 0.64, 3.39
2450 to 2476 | 0.15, 3.61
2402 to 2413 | 0.83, 3.41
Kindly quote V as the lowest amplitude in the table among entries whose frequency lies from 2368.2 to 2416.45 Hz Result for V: 3.025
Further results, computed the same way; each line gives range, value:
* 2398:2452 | 3.222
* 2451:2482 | 3.283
